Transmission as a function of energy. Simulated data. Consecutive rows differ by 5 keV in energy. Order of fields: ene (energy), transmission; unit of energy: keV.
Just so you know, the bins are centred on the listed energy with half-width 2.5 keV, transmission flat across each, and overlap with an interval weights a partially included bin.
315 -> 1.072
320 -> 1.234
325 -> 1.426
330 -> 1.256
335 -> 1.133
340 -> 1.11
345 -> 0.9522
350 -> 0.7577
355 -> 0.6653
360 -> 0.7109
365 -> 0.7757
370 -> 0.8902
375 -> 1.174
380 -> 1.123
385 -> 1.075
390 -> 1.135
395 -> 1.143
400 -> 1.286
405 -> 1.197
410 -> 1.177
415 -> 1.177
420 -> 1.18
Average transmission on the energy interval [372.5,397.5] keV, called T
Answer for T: 1.13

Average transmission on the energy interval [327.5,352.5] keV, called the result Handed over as 1.04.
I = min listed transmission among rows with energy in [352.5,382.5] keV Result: 0.6653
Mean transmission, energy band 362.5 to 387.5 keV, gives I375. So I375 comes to 1.01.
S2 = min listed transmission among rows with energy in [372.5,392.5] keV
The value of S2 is 1.075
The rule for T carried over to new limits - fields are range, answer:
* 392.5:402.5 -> 1.21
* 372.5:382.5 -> 1.15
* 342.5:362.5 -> 0.772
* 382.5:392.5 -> 1.1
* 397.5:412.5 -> 1.22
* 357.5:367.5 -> 0.743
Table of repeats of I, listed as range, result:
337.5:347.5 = 0.9522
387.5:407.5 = 1.135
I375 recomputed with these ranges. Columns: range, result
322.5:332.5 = 1.34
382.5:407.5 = 1.17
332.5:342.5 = 1.12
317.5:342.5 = 1.23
